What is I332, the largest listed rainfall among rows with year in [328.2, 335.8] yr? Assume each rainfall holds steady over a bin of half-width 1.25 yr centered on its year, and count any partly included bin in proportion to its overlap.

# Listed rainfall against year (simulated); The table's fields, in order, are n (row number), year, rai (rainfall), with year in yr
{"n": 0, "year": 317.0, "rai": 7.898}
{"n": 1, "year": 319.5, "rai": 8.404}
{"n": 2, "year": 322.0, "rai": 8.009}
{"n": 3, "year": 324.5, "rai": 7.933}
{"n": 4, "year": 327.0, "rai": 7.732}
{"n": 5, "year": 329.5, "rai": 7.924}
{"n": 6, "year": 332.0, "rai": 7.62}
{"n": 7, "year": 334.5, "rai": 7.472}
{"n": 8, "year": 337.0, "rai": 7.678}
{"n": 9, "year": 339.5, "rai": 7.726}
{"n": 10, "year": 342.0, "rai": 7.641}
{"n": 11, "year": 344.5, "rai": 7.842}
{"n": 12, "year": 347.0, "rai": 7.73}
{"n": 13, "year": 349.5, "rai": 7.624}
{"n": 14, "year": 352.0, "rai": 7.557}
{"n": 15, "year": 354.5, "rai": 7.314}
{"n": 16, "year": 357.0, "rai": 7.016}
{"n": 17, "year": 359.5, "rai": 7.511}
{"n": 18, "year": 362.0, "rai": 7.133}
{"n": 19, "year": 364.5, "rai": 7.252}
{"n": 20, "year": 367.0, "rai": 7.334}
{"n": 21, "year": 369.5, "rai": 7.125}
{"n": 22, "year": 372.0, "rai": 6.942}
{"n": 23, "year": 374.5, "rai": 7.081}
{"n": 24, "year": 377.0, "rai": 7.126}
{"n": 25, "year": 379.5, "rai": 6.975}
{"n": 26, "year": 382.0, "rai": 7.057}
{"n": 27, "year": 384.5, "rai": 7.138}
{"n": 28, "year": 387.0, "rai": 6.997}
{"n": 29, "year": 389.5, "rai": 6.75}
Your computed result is 7.924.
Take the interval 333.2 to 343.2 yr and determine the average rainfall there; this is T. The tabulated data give 7.63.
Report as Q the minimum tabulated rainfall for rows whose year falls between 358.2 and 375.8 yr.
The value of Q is 6.942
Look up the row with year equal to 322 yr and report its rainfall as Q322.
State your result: 8.009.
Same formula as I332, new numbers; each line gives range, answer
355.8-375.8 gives 7.511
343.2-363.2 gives 7.842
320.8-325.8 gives 8.009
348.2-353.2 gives 7.624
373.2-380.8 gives 7.126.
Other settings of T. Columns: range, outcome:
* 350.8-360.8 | 7.35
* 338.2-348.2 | 7.73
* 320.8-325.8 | 7.97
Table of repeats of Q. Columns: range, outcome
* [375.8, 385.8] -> 6.975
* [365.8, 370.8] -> 7.125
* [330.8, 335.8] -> 7.472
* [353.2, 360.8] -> 7.016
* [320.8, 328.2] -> 7.732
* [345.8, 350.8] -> 7.624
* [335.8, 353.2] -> 7.557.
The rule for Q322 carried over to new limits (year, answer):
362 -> 7.133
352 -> 7.557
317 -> 7.898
